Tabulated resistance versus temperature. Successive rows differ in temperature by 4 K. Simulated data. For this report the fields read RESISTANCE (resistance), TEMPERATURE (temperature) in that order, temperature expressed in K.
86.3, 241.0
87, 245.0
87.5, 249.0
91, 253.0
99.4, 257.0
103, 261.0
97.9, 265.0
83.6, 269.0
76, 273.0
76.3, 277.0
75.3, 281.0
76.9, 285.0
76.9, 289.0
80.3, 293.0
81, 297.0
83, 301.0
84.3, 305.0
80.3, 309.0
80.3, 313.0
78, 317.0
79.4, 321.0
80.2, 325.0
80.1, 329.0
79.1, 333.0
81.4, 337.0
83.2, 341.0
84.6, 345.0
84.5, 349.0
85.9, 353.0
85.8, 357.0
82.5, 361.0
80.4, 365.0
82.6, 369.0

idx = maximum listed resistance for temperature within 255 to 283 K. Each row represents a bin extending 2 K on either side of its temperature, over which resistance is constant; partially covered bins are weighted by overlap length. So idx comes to 103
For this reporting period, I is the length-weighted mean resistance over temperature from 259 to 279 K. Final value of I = 87.4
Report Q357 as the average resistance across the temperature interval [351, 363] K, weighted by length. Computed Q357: 84.7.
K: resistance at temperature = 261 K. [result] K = 103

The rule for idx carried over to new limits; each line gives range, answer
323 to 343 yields 83.2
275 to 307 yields 84.3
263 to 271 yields 97.9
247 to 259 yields 99.4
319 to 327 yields 80.2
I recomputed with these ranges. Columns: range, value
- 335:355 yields 83.9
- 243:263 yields 93.6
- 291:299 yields 80.7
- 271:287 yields 76.1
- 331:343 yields 81.2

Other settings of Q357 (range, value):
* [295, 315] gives 81.8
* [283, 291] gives 76.9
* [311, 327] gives 79.5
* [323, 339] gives 80.2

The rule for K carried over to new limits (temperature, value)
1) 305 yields 84.3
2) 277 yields 76.3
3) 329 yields 80.1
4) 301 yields 83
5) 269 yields 83.6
